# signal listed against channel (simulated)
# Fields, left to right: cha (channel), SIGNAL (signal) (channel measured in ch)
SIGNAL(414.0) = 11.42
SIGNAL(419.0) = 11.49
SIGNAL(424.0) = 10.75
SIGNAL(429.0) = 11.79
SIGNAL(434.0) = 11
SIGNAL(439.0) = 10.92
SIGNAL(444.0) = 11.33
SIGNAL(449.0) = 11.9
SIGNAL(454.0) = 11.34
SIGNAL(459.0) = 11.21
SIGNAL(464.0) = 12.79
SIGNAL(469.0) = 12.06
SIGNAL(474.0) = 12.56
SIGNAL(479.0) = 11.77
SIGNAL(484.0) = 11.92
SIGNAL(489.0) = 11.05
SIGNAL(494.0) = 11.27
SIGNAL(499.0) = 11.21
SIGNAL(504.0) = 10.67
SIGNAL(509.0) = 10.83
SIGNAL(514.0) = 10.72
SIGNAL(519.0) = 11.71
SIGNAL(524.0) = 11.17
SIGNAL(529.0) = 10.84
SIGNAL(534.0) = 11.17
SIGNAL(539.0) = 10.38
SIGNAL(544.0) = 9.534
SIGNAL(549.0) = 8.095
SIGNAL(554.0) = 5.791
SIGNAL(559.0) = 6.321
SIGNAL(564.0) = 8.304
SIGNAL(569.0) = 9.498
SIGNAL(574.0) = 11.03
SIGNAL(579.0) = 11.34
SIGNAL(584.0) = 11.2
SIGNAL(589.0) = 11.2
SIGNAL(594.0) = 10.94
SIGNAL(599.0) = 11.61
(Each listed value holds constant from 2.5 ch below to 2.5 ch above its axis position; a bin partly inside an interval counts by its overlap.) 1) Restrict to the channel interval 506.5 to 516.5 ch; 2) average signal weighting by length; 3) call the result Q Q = 10.8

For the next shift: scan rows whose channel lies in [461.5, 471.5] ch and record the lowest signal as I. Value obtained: 12.06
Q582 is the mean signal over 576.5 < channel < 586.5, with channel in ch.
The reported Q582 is 11.3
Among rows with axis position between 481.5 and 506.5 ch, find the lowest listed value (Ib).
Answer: 10.67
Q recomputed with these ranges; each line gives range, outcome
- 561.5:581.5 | 10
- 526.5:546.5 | 10.5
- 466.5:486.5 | 12.1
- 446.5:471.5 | 11.9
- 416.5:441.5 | 11.2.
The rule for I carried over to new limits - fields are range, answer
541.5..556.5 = 5.791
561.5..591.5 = 8.304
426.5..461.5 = 10.92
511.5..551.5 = 8.095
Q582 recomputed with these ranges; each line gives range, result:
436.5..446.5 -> 11.1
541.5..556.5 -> 7.81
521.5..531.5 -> 11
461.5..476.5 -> 12.5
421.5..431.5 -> 11.3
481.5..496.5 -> 11.4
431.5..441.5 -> 11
